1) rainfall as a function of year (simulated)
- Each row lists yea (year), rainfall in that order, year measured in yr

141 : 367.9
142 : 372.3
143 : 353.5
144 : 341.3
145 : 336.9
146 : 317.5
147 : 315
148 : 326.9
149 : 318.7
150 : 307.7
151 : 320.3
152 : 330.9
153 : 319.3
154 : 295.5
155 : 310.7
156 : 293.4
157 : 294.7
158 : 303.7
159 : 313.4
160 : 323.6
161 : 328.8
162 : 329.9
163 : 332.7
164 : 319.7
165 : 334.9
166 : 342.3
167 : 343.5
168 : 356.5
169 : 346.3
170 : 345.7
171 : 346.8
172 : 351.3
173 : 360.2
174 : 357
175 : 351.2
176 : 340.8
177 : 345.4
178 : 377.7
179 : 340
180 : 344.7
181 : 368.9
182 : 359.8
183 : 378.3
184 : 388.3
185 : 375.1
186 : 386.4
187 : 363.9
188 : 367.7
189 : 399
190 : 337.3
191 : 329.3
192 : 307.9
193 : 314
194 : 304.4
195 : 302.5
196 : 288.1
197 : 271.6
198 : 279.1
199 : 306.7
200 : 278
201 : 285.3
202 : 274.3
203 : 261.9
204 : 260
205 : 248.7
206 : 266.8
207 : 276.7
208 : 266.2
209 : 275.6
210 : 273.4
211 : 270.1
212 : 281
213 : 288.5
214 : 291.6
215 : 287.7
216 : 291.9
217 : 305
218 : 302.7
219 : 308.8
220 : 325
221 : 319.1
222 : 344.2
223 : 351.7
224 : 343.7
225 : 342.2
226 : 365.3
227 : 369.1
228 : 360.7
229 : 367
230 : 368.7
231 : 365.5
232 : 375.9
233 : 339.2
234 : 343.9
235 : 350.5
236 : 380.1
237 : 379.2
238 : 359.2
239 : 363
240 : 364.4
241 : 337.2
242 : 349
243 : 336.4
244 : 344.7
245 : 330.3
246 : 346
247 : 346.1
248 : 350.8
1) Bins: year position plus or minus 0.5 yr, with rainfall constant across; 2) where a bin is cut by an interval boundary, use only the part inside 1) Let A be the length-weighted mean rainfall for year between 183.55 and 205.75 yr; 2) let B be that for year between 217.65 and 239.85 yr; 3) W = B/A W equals 1.1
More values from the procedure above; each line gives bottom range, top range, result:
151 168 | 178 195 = 1.10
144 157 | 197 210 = 0.86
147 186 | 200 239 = 0.94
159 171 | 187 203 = 0.92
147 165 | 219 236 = 1.11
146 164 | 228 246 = 1.13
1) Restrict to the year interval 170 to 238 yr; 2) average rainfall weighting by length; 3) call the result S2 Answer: 328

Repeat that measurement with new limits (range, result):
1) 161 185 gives 351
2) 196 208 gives 274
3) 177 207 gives 323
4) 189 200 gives 307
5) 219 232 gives 351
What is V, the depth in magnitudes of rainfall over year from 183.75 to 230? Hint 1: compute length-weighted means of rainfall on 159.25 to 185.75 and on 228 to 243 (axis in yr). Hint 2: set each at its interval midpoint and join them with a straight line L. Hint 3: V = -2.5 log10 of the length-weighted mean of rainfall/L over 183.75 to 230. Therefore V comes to 0.14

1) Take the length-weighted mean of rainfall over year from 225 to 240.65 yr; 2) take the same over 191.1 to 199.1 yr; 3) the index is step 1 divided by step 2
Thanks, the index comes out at 1.2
